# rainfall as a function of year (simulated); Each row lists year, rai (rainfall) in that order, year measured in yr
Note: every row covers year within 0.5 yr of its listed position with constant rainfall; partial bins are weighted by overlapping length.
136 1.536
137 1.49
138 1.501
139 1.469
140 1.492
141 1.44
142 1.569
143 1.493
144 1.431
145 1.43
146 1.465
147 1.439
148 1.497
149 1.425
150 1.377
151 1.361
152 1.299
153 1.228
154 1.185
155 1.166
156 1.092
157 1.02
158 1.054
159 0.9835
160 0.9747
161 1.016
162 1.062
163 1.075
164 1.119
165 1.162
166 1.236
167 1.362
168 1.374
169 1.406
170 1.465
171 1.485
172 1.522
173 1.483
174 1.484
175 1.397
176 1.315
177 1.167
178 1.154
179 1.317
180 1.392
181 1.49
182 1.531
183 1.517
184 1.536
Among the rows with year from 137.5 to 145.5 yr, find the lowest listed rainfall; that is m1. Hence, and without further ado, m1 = 1.43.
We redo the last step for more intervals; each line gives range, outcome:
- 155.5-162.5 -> 0.9747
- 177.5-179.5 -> 1.154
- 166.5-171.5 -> 1.362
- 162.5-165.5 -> 1.075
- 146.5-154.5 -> 1.185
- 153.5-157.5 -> 1.02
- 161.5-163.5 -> 1.062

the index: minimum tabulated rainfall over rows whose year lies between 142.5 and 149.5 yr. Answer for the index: 1.425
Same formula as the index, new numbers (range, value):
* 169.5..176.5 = 1.315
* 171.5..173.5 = 1.483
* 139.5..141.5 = 1.44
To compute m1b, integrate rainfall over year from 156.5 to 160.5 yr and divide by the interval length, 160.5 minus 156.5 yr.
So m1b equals 1.01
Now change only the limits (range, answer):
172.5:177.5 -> 1.37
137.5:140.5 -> 1.49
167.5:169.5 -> 1.39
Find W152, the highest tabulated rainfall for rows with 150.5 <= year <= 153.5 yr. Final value 1.361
